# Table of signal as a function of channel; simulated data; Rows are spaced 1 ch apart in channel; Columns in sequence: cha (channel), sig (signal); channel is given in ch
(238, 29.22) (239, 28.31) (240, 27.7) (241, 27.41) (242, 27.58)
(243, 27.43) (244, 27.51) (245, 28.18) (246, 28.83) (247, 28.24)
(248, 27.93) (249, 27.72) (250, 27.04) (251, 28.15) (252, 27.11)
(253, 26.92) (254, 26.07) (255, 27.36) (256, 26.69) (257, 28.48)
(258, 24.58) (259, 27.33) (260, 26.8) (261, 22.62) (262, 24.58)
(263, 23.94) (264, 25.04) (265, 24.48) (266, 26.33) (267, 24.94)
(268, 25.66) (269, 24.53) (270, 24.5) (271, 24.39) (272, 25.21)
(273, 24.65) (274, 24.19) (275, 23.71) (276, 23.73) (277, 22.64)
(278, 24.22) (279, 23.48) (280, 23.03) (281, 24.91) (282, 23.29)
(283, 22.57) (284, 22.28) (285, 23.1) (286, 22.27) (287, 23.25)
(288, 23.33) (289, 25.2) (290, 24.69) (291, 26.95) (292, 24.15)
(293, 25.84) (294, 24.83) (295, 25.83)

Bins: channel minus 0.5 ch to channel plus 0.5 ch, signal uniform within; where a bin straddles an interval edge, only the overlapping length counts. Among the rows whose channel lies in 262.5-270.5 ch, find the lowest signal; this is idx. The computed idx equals 23.94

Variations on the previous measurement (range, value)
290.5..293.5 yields 24.15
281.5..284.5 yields 22.28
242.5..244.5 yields 27.43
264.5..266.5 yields 24.48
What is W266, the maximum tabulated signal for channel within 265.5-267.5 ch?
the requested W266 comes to 26.33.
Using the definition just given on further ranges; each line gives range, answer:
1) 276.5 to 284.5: 24.91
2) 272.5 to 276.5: 24.65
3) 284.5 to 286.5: 23.1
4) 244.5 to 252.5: 28.83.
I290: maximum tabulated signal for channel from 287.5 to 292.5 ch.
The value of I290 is 26.95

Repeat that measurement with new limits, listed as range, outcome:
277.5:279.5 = 24.22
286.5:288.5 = 23.33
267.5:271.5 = 25.66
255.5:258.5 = 28.48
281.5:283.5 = 23.29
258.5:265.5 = 27.33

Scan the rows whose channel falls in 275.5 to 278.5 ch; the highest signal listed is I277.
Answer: 24.22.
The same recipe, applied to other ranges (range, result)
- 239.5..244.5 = 27.7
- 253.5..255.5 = 27.36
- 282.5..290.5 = 25.2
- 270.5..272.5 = 25.21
